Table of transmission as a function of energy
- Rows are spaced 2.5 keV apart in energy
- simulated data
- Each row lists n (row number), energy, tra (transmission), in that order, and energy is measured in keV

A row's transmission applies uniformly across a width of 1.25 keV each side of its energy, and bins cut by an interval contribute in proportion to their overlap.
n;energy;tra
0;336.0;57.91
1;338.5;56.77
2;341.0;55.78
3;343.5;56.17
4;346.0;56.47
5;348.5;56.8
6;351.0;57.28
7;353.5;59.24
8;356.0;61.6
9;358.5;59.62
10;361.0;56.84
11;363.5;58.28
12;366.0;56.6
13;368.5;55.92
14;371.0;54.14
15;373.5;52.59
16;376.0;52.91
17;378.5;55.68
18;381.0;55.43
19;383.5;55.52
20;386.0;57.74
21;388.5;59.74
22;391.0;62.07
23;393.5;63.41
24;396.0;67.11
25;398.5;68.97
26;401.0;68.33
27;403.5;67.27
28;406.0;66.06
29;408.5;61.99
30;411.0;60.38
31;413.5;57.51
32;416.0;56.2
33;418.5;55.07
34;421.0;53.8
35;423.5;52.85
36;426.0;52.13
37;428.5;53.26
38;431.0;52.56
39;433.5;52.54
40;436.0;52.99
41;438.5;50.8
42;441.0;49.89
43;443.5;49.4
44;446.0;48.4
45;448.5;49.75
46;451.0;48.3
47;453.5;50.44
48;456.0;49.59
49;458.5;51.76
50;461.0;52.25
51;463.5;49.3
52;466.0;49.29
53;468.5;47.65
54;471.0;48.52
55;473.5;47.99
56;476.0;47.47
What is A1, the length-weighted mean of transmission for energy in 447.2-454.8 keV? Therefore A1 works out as 49.5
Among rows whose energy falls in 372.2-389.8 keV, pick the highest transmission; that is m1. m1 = 59.74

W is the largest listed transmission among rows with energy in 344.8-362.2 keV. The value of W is 61.6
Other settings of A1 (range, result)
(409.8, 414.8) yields 58.9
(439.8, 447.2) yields 49.2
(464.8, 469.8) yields 48.5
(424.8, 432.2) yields 52.7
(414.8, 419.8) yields 55.6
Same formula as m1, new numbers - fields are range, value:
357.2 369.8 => 59.62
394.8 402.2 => 68.97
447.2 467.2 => 52.25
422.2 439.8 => 53.26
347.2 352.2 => 57.28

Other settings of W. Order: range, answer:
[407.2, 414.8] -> 61.99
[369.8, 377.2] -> 54.14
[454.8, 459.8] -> 51.76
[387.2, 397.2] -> 67.11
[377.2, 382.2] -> 55.68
